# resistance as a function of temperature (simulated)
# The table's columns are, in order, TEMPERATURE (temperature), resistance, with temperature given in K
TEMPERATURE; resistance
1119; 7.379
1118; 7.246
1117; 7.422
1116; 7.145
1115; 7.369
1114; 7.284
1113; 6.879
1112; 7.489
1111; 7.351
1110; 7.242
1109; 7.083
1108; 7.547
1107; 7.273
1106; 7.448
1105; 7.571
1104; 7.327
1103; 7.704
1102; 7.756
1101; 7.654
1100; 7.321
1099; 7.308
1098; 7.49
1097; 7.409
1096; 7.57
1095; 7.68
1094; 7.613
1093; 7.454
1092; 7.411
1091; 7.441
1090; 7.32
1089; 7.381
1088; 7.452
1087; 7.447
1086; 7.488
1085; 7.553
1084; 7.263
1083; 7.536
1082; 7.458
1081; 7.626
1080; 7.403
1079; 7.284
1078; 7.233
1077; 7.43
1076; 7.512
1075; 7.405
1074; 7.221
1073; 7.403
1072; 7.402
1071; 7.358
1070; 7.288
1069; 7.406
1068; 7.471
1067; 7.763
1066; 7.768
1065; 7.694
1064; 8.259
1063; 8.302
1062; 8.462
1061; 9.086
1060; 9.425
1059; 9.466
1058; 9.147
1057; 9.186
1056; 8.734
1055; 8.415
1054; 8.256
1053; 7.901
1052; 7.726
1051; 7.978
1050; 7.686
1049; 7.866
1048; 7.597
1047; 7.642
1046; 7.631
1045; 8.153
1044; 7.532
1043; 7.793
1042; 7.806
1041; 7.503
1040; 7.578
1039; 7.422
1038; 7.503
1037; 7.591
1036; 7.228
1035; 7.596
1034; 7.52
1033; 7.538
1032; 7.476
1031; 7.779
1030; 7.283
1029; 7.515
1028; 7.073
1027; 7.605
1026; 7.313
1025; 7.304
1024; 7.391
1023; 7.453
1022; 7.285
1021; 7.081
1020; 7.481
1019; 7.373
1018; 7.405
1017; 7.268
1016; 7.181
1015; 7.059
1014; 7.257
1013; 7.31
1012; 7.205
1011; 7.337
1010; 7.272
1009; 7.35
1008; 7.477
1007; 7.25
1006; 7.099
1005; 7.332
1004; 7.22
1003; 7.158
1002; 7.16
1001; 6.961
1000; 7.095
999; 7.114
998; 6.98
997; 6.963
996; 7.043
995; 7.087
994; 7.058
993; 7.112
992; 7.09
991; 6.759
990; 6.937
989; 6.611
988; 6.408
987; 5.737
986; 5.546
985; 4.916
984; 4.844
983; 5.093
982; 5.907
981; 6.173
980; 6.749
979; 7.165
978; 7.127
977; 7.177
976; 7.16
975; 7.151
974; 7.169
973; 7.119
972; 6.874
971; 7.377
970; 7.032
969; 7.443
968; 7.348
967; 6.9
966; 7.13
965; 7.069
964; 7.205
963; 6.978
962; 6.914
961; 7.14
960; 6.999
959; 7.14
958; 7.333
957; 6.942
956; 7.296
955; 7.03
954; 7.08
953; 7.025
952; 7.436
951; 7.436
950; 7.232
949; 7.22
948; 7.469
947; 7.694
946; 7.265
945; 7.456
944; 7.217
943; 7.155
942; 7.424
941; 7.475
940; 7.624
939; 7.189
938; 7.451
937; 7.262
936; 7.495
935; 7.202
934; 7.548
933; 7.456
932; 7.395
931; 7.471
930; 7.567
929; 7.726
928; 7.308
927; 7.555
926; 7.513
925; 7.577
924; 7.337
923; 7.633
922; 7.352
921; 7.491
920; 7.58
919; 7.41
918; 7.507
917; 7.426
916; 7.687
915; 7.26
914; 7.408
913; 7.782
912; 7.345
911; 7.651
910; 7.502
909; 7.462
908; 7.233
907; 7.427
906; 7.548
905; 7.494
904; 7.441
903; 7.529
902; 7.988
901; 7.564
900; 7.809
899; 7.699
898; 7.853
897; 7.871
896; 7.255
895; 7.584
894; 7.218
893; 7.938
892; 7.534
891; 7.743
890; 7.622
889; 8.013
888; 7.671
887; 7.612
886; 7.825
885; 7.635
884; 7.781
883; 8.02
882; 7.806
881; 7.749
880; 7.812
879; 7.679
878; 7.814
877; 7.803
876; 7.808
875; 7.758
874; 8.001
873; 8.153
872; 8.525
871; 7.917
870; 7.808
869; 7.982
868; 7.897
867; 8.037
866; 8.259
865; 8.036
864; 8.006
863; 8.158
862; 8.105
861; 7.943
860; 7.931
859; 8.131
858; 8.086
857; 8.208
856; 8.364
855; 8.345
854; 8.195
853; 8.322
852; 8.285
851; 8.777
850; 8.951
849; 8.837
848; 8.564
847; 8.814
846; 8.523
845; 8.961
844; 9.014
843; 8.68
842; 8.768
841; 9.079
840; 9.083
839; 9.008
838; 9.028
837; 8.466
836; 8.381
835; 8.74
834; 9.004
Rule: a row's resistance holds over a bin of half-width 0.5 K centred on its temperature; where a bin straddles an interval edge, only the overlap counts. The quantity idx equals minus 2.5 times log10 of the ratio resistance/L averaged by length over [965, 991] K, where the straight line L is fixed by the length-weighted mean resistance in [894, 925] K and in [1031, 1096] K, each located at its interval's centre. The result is 0.15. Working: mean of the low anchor 7.53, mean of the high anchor 7.75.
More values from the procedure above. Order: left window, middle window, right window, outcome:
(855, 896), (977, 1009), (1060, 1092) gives 0.15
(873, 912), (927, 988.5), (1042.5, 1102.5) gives 0.10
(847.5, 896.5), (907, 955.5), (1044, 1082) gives 0.08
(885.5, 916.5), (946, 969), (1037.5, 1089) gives 0.07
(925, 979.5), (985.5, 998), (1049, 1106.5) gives 0.11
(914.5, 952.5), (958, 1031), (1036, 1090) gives 0.09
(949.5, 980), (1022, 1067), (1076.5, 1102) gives -0.08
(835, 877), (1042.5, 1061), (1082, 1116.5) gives -0.09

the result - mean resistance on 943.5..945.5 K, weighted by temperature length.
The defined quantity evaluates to 7.34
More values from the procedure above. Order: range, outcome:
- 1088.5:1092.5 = 7.39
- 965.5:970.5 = 7.17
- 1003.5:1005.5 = 7.28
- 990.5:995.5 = 7.02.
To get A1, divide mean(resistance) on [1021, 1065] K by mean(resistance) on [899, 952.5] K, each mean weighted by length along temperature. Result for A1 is 1.05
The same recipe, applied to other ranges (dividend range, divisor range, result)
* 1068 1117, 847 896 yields 0.93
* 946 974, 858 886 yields 0.90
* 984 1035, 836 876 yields 0.85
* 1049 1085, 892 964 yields 1.07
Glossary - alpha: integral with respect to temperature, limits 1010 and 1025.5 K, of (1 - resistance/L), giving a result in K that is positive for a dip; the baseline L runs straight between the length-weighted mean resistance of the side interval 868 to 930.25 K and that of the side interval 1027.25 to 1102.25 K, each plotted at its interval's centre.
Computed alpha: 0.8 K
